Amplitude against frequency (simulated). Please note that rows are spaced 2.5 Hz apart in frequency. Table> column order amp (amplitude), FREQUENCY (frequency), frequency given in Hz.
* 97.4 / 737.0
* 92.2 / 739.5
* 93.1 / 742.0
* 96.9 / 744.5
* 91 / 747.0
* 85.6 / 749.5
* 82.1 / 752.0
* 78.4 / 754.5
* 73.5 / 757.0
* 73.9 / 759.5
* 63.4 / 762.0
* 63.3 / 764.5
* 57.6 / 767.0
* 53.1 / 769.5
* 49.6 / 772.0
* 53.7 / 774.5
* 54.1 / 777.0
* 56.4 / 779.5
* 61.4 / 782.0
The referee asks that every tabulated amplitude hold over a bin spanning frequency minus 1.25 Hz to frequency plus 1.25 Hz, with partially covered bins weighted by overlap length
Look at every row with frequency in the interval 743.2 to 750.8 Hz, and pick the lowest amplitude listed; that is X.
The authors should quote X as 85.6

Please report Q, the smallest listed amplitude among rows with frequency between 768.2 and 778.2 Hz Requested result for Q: 49.6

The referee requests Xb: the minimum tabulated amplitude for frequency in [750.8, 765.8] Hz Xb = 63.3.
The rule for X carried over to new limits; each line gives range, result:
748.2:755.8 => 78.4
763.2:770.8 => 53.1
